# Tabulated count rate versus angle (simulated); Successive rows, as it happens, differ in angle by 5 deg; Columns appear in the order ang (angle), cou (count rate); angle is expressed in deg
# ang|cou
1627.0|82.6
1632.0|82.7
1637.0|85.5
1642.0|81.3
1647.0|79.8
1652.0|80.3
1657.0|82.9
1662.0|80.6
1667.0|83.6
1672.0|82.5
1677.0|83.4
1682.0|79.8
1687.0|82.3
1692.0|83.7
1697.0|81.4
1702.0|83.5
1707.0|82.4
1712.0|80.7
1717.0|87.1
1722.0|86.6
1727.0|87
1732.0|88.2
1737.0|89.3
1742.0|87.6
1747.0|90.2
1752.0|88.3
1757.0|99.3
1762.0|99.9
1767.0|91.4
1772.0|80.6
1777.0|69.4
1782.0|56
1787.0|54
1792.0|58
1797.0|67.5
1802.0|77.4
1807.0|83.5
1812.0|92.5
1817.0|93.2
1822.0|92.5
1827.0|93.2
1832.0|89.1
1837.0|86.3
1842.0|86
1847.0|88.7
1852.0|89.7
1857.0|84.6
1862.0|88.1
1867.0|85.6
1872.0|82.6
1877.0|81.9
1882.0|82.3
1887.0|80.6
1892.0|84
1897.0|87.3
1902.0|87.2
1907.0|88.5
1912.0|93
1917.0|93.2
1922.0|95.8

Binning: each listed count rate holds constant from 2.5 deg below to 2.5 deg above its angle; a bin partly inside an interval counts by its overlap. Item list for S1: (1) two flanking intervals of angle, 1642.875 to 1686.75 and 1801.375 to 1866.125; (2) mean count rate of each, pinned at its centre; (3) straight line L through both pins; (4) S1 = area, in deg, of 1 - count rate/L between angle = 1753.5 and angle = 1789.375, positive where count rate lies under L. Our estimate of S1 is 2.82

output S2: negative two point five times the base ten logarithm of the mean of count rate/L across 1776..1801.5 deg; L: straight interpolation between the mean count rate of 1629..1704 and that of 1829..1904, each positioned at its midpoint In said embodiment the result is 0.34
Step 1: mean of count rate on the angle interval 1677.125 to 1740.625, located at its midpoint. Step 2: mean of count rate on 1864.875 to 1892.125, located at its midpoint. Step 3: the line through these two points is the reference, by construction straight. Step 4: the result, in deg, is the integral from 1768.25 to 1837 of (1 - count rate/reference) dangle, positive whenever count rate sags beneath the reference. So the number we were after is 4.44 deg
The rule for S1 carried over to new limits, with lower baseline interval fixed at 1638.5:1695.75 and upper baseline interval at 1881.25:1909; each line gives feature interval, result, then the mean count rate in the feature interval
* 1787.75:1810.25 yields 3.4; 70.9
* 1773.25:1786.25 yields 3.1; 63.2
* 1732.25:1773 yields -3.9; 91.1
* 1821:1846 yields -1.5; 89.2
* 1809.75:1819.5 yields -1.0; 92.9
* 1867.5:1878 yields 0.2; 82.9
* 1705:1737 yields -1.2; 85.7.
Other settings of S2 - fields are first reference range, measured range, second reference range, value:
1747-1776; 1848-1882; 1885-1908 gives 0.02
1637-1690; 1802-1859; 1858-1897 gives -0.06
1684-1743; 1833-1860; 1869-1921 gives -0.02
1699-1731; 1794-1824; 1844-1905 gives 0.01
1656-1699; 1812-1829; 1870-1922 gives -0.10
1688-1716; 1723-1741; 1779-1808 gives -0.15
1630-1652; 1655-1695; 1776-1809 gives -0.05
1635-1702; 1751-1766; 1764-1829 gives -0.21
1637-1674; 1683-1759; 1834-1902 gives -0.04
